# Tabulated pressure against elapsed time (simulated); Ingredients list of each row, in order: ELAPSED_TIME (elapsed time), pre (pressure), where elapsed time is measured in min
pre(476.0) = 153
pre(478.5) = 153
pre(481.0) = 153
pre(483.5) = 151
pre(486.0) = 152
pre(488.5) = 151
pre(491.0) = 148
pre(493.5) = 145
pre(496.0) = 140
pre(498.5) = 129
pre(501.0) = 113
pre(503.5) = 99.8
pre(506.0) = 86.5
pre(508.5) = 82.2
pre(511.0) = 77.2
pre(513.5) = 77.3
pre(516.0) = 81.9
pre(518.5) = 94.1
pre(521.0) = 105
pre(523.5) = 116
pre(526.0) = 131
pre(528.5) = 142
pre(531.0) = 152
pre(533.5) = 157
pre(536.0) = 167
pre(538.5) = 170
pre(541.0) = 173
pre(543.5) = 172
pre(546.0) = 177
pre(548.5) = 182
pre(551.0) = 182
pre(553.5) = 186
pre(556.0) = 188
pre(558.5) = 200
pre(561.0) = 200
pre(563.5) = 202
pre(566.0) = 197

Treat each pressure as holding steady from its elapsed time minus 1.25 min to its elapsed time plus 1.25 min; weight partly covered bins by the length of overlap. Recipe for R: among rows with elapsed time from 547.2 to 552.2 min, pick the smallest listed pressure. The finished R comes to 182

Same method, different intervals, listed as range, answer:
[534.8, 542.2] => 167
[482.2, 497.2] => 140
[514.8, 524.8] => 81.9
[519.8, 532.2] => 105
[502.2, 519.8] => 77.2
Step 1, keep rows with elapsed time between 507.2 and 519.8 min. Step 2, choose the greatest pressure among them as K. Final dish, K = 94.1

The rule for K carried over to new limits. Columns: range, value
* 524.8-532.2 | 152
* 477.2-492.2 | 153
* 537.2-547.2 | 177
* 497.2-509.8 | 129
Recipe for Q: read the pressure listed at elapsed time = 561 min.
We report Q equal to 200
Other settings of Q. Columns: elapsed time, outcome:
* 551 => 182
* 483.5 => 151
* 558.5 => 200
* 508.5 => 82.2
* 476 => 153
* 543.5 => 172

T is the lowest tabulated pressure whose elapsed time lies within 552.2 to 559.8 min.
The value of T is 186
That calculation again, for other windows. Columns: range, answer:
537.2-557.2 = 170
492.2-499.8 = 129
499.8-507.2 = 86.5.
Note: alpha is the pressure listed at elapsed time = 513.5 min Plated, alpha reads 77.3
